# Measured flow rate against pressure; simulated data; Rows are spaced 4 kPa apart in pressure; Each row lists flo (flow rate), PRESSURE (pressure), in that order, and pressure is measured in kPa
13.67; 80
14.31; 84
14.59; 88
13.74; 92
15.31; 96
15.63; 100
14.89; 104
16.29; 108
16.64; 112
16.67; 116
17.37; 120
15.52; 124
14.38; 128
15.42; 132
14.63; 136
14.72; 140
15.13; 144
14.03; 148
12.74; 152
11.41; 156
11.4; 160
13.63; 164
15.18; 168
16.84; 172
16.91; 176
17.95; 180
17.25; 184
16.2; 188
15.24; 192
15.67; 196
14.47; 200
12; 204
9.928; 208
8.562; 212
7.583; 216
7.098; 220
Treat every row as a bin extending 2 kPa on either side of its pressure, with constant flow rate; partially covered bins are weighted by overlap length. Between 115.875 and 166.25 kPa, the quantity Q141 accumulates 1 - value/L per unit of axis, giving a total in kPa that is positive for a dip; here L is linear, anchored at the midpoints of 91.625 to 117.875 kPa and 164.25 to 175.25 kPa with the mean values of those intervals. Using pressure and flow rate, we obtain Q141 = 4.5 kPa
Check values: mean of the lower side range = 15.7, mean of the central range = 14.3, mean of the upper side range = 15.7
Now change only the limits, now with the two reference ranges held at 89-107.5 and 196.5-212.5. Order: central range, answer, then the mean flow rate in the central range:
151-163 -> 1.23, 11.9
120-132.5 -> -1.10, 15.4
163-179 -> -3.79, 15.9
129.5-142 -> -0.90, 14.9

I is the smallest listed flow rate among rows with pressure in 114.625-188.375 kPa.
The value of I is 11.4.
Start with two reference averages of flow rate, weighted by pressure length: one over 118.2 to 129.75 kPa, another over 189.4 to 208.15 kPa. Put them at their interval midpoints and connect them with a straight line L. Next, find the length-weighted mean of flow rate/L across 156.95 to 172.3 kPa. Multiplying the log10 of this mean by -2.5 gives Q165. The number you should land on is 0.07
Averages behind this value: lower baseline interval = 15.8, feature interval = 13.8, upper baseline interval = 13.9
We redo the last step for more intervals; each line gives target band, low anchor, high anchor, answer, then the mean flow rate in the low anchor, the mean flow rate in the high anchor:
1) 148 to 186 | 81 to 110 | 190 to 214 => -0.11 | 14.9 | 12.6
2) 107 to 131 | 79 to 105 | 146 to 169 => -0.16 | 14.6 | 13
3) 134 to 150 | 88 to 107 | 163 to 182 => 0.08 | 14.9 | 16.2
